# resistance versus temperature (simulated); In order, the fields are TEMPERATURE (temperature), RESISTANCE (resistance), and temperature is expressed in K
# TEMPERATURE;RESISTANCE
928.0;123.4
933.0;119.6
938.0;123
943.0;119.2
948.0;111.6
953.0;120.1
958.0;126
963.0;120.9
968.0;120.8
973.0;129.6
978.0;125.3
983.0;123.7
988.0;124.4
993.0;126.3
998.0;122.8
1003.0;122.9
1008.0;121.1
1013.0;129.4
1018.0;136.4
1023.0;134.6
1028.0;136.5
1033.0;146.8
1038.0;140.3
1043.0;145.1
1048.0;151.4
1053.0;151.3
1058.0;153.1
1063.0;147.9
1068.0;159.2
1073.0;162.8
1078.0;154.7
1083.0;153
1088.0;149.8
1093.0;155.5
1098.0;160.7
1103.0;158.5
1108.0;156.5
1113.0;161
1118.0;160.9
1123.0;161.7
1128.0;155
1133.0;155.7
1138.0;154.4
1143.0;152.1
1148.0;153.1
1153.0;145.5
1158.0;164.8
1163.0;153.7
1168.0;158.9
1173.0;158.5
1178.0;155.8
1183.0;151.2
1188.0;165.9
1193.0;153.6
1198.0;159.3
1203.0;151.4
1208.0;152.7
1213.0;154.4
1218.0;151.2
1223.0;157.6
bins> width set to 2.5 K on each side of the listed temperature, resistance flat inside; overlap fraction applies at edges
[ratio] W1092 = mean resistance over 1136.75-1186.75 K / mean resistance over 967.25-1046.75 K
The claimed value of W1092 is 1.18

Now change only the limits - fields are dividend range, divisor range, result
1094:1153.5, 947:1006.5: 1.27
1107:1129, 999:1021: 1.25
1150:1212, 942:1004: 1.27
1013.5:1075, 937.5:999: 1.19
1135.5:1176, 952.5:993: 1.25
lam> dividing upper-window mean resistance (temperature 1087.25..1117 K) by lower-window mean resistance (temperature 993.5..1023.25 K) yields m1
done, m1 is 1.24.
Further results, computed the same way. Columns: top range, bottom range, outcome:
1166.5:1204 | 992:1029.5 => 1.22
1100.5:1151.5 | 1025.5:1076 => 1.05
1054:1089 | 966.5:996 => 1.23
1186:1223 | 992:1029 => 1.21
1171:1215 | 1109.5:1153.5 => 1.00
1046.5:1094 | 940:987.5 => 1.26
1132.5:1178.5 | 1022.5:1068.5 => 1.06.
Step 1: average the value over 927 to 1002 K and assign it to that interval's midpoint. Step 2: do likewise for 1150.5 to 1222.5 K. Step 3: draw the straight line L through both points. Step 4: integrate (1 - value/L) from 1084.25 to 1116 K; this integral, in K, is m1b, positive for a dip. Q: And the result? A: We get -3.2 K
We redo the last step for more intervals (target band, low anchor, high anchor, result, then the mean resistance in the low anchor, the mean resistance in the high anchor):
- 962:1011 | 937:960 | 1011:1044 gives 1.7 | 120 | 138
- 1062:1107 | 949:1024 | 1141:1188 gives -4.5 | 125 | 155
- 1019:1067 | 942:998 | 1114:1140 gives -2.2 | 123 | 158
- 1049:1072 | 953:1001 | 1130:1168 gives -2.4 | 124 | 155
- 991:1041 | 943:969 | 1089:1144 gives 0.8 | 120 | 157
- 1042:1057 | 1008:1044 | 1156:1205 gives -1.1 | 137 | 157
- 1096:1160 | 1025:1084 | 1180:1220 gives -1.8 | 150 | 155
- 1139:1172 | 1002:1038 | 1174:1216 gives -0.9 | 133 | 156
